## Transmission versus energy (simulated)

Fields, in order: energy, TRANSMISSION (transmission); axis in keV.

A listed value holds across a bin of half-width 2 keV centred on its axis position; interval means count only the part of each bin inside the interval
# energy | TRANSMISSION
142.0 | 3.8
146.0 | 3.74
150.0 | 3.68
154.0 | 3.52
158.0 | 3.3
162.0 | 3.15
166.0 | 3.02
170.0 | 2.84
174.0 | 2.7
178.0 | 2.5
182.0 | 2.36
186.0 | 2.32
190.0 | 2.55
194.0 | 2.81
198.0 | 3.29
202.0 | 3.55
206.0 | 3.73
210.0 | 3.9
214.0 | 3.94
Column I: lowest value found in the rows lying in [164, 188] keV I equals 2.32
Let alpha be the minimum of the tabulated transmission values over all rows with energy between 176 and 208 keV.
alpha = 2.32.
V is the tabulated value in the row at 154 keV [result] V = 3.52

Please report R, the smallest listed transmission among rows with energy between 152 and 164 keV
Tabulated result 3.15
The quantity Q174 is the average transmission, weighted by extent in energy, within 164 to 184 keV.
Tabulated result 2.68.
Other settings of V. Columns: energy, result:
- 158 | 3.3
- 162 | 3.15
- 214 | 3.94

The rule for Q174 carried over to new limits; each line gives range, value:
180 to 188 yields 2.34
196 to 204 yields 3.42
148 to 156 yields 3.6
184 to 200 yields 2.74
